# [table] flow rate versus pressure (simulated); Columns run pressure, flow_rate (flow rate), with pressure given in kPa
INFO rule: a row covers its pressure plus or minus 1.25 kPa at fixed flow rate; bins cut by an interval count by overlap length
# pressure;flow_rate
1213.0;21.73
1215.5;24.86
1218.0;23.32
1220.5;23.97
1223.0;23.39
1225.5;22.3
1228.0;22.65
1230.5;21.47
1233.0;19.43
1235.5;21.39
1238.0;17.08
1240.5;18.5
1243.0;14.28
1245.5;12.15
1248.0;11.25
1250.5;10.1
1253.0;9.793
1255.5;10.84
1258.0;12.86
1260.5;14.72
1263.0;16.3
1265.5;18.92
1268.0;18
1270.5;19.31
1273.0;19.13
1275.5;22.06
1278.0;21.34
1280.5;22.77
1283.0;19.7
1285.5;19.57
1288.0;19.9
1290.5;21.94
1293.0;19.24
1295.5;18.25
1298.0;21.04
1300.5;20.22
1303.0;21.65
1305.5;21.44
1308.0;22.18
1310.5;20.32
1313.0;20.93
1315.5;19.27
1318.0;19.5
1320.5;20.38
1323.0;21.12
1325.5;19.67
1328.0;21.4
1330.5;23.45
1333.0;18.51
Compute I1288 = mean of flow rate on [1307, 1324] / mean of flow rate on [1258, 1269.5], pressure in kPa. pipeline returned 1.24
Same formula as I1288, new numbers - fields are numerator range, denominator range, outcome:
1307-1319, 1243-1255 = 1.83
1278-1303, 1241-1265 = 1.59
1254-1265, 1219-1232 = 0.61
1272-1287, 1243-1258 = 1.84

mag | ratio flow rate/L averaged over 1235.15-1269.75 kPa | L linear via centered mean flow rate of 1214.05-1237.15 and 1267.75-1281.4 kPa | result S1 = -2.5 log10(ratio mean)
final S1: 0.41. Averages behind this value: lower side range 22.4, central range 14.6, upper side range 20.6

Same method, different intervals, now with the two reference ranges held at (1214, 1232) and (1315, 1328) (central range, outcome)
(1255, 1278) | 0.25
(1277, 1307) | 0.02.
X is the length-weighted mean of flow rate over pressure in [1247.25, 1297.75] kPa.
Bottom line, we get 17.4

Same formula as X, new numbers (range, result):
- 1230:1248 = 17.2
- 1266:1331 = 20.5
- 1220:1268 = 16.8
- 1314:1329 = 20.2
